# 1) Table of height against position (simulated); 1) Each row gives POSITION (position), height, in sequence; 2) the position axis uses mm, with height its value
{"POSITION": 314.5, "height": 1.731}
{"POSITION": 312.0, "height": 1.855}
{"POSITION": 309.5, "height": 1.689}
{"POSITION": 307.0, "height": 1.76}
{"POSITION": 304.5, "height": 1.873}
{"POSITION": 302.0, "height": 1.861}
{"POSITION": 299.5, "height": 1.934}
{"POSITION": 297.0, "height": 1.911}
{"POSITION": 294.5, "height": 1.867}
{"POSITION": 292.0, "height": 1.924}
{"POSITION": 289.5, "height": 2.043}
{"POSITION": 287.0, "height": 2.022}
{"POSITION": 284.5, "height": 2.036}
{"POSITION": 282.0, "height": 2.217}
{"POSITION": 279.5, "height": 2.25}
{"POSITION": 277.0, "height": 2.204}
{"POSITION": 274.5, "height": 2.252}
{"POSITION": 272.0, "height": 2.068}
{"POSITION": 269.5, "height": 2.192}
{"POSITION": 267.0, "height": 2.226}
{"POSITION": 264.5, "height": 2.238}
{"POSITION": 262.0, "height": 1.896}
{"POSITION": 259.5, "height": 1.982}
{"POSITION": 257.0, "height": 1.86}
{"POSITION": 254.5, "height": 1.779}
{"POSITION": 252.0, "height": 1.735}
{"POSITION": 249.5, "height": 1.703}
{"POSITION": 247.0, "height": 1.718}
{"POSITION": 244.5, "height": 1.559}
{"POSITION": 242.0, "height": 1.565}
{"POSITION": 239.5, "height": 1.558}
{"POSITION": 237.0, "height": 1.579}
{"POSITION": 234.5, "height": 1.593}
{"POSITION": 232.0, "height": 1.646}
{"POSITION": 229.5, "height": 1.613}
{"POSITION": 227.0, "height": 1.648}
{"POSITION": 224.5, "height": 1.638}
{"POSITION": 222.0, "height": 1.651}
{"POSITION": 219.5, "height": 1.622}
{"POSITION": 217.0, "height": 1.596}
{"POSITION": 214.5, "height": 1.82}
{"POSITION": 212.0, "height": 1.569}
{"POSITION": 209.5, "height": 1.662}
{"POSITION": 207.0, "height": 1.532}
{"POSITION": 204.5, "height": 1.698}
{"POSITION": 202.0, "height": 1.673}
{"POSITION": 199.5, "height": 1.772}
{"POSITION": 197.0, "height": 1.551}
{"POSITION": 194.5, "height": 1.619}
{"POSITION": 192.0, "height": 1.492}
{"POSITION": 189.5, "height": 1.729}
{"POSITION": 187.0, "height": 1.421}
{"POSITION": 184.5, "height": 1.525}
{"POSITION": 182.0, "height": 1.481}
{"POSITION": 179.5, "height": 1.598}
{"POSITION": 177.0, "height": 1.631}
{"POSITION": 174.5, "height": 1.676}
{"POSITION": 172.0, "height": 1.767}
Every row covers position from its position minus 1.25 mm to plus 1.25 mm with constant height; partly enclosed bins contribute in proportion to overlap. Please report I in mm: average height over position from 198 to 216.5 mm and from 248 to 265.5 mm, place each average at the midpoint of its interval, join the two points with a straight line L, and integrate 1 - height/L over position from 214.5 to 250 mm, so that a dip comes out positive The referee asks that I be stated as 3.0 mm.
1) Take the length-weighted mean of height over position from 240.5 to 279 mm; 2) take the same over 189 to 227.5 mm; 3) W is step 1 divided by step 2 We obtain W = 1.18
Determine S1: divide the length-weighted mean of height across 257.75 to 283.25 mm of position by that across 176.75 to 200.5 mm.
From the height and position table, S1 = 1.4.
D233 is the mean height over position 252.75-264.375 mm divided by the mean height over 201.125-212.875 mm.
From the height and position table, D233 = 1.17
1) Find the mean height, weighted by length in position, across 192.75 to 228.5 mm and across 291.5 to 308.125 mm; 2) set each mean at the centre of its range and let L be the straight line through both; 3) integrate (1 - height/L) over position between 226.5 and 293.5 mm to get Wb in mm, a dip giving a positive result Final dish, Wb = -4.5 mm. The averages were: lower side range 1.64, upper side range 1.87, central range 1.9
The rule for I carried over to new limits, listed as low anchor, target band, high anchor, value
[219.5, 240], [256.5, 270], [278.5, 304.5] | -1.8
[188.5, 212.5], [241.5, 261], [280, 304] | 0.9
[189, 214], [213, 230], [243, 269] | 0.6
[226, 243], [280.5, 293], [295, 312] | -1.9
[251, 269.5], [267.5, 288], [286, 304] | -2.1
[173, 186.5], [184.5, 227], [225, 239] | -0.8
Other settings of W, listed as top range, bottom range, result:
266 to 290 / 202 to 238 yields 1.32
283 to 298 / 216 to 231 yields 1.21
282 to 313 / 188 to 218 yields 1.16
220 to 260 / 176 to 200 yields 1.06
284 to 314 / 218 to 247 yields 1.17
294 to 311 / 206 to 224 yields 1.12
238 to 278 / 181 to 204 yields 1.20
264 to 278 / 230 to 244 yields 1.38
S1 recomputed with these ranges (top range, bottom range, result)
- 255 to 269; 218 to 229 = 1.24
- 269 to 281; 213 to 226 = 1.32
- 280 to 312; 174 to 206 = 1.21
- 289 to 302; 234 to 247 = 1.21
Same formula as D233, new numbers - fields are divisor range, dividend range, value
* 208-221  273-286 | 1.32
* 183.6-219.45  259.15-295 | 1.30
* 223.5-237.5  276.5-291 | 1.31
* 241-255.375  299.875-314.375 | 1.08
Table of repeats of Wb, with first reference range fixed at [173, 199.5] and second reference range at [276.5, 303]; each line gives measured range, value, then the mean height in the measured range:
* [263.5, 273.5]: -1.30 mm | 2.18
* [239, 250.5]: 1.31 mm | 1.62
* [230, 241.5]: 1.28 mm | 1.59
